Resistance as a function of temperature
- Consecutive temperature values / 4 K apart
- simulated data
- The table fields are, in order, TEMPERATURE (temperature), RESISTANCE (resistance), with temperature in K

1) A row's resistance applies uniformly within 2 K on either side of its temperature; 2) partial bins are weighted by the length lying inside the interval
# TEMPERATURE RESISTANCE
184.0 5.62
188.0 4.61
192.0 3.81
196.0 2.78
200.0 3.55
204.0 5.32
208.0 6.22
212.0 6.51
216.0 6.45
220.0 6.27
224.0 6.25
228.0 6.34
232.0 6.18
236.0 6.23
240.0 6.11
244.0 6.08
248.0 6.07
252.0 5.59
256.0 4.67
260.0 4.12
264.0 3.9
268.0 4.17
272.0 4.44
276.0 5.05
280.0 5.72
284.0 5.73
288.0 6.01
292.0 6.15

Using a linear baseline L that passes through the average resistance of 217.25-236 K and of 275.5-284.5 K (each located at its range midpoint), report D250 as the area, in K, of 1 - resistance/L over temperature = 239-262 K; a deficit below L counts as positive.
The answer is 2.1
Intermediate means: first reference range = 6.26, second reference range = 5.54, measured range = 5.41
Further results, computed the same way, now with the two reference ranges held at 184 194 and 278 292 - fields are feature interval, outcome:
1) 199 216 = -3.1 K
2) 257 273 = 4.0 K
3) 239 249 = -1.5 K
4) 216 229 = -3.5 K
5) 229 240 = -2.3 K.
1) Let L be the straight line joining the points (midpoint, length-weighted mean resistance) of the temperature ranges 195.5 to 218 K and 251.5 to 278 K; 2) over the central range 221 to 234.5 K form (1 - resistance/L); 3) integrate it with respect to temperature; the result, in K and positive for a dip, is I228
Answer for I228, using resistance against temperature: -3.4 K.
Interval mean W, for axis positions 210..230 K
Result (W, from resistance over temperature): 6.36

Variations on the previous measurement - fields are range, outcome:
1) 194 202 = 3.17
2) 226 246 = 6.19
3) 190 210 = 4.34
